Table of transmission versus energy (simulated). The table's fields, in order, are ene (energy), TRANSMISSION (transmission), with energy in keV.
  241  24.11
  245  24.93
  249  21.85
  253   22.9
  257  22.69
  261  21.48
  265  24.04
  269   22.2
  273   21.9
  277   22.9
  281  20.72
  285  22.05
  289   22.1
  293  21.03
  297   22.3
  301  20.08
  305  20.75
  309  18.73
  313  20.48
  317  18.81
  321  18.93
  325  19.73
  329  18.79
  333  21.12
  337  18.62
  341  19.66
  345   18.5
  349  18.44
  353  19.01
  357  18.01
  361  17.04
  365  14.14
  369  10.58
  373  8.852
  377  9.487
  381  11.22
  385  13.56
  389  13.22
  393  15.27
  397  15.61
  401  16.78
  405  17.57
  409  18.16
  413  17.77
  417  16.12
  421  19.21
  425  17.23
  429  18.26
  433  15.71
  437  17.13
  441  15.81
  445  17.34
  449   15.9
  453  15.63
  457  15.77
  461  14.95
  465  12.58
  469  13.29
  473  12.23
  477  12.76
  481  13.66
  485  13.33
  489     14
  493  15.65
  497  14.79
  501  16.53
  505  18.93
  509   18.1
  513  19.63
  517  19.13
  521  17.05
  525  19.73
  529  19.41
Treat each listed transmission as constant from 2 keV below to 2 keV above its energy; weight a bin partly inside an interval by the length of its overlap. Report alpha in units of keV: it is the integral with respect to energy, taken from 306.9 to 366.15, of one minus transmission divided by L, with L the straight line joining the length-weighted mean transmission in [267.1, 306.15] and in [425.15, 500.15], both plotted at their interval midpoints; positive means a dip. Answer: 3.1 keV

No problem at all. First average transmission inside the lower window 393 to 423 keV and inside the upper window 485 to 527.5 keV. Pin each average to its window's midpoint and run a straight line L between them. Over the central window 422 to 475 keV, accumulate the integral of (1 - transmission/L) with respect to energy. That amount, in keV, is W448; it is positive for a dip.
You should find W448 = 4.90 keV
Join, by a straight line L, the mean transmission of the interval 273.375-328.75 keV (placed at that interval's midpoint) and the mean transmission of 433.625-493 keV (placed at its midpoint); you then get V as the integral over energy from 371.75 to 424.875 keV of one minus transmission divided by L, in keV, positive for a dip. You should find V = 6.0 keV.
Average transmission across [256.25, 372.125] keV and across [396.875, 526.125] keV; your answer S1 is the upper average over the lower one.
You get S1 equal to 0.82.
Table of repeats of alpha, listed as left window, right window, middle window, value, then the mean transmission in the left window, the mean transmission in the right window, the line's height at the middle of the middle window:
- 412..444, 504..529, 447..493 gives 9.85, 17.1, 18.8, 17.9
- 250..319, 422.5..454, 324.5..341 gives 0.35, 21.5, 16.7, 20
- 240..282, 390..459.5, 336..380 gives 8.59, 22.7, 16.7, 19.2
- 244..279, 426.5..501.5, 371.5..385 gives 5.77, 22.7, 15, 18.3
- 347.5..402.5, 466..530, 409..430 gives -3.94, 14.3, 16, 14.9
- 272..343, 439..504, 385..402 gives 2.43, 20.5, 14.7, 17.4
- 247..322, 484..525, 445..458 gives 1.45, 21.4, 16.9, 18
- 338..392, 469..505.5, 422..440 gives -3.12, 14.8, 14.4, 14.6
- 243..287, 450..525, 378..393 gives 4.75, 22.5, 15.6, 18.8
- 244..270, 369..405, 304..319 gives -0.69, 22.8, 13.1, 18.8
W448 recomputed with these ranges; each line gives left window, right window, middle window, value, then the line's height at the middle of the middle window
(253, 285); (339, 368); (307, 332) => 0.19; 19.5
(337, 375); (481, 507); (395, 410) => -0.99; 15.9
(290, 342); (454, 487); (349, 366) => 0.84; 18.3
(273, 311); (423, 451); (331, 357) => 0.66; 19.6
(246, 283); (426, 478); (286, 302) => -0.19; 21.3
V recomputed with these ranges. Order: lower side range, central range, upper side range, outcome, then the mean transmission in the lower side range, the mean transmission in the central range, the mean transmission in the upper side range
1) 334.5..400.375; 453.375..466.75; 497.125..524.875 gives 1.9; 15.2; 14.6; 18.1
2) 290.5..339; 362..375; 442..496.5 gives 4.6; 20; 11.6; 14.4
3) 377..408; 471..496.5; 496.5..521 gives 5.3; 14.5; 13.7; 18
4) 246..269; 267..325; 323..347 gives 0.5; 22.7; 20.9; 19.4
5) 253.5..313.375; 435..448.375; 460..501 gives -1.1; 21.6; 16.7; 13.8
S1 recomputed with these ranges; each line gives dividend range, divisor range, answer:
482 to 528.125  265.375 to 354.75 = 0.83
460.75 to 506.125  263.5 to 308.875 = 0.66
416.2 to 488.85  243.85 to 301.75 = 0.69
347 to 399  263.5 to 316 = 0.66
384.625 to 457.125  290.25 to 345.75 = 0.83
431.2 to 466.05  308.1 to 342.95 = 0.81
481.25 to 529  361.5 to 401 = 1.32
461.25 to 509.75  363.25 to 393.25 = 1.23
